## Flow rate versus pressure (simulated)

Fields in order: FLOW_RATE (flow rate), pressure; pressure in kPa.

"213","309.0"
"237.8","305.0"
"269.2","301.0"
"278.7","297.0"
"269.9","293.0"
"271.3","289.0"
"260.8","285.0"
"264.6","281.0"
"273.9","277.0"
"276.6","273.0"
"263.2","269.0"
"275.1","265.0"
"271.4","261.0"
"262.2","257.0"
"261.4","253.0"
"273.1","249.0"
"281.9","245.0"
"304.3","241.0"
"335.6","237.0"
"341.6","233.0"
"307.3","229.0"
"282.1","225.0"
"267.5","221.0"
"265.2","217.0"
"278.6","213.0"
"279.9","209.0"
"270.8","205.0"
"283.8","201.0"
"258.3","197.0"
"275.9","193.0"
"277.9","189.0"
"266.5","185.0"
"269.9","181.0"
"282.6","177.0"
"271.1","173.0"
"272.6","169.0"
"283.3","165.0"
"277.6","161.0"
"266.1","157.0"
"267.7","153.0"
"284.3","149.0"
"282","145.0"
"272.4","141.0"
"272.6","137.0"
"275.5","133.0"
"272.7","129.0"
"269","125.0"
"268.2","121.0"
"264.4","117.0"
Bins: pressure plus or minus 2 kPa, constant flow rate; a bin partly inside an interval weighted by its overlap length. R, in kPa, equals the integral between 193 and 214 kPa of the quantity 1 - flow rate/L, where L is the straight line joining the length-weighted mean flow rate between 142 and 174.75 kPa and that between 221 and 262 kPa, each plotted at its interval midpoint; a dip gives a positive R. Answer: 0.73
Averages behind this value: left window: 276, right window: 291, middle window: 274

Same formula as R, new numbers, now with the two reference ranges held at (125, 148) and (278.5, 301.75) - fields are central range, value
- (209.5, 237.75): -2.3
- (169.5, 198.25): 0.1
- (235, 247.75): -1.6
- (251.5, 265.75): 0.2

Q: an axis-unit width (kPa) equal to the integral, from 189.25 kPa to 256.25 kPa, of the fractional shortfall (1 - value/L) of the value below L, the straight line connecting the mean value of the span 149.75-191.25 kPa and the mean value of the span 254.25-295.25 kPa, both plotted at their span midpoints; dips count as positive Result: -3.3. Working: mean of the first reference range 274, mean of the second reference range 269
